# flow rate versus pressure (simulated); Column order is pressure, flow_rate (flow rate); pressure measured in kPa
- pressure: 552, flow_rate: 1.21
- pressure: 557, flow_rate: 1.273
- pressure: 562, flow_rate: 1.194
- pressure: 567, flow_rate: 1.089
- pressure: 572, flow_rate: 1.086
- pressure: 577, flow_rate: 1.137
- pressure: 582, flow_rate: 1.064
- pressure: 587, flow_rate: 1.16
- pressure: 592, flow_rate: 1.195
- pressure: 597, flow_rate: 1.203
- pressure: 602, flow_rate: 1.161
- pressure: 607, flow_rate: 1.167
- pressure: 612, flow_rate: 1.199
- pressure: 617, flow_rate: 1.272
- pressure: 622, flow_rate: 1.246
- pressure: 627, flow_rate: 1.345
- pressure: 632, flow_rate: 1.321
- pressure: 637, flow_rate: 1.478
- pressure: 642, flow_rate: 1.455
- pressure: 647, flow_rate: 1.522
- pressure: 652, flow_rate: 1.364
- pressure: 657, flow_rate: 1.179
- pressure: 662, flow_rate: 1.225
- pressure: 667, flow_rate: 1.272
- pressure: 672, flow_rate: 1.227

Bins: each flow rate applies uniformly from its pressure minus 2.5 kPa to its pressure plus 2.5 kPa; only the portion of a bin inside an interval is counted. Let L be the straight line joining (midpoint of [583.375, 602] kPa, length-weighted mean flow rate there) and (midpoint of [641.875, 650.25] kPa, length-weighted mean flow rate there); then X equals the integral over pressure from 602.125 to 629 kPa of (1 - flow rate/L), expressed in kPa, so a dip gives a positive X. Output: 1.5 kPa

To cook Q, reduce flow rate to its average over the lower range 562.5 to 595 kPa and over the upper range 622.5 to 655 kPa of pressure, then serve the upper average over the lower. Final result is 1.2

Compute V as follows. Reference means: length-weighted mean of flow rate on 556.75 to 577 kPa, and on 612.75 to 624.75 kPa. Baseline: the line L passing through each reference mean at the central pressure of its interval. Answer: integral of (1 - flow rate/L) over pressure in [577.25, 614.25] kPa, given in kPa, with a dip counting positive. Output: 1.30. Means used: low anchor 1.15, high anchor 1.25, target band 1.16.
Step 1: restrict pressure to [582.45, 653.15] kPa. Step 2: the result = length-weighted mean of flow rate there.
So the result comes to 1.28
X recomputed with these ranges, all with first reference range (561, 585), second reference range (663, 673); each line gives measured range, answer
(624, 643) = -3.0 kPa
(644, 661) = -1.7 kPa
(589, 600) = -0.5 kPa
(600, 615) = -0.2 kPa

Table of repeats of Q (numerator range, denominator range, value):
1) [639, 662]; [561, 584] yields 1.23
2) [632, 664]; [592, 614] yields 1.16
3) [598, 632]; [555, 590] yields 1.08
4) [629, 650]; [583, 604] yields 1.23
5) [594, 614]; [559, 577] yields 1.05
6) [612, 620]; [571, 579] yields 1.12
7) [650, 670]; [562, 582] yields 1.13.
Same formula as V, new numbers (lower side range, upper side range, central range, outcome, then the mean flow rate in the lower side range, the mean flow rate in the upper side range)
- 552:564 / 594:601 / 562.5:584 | 2.0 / 1.23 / 1.19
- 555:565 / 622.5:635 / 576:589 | 1.4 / 1.22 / 1.32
